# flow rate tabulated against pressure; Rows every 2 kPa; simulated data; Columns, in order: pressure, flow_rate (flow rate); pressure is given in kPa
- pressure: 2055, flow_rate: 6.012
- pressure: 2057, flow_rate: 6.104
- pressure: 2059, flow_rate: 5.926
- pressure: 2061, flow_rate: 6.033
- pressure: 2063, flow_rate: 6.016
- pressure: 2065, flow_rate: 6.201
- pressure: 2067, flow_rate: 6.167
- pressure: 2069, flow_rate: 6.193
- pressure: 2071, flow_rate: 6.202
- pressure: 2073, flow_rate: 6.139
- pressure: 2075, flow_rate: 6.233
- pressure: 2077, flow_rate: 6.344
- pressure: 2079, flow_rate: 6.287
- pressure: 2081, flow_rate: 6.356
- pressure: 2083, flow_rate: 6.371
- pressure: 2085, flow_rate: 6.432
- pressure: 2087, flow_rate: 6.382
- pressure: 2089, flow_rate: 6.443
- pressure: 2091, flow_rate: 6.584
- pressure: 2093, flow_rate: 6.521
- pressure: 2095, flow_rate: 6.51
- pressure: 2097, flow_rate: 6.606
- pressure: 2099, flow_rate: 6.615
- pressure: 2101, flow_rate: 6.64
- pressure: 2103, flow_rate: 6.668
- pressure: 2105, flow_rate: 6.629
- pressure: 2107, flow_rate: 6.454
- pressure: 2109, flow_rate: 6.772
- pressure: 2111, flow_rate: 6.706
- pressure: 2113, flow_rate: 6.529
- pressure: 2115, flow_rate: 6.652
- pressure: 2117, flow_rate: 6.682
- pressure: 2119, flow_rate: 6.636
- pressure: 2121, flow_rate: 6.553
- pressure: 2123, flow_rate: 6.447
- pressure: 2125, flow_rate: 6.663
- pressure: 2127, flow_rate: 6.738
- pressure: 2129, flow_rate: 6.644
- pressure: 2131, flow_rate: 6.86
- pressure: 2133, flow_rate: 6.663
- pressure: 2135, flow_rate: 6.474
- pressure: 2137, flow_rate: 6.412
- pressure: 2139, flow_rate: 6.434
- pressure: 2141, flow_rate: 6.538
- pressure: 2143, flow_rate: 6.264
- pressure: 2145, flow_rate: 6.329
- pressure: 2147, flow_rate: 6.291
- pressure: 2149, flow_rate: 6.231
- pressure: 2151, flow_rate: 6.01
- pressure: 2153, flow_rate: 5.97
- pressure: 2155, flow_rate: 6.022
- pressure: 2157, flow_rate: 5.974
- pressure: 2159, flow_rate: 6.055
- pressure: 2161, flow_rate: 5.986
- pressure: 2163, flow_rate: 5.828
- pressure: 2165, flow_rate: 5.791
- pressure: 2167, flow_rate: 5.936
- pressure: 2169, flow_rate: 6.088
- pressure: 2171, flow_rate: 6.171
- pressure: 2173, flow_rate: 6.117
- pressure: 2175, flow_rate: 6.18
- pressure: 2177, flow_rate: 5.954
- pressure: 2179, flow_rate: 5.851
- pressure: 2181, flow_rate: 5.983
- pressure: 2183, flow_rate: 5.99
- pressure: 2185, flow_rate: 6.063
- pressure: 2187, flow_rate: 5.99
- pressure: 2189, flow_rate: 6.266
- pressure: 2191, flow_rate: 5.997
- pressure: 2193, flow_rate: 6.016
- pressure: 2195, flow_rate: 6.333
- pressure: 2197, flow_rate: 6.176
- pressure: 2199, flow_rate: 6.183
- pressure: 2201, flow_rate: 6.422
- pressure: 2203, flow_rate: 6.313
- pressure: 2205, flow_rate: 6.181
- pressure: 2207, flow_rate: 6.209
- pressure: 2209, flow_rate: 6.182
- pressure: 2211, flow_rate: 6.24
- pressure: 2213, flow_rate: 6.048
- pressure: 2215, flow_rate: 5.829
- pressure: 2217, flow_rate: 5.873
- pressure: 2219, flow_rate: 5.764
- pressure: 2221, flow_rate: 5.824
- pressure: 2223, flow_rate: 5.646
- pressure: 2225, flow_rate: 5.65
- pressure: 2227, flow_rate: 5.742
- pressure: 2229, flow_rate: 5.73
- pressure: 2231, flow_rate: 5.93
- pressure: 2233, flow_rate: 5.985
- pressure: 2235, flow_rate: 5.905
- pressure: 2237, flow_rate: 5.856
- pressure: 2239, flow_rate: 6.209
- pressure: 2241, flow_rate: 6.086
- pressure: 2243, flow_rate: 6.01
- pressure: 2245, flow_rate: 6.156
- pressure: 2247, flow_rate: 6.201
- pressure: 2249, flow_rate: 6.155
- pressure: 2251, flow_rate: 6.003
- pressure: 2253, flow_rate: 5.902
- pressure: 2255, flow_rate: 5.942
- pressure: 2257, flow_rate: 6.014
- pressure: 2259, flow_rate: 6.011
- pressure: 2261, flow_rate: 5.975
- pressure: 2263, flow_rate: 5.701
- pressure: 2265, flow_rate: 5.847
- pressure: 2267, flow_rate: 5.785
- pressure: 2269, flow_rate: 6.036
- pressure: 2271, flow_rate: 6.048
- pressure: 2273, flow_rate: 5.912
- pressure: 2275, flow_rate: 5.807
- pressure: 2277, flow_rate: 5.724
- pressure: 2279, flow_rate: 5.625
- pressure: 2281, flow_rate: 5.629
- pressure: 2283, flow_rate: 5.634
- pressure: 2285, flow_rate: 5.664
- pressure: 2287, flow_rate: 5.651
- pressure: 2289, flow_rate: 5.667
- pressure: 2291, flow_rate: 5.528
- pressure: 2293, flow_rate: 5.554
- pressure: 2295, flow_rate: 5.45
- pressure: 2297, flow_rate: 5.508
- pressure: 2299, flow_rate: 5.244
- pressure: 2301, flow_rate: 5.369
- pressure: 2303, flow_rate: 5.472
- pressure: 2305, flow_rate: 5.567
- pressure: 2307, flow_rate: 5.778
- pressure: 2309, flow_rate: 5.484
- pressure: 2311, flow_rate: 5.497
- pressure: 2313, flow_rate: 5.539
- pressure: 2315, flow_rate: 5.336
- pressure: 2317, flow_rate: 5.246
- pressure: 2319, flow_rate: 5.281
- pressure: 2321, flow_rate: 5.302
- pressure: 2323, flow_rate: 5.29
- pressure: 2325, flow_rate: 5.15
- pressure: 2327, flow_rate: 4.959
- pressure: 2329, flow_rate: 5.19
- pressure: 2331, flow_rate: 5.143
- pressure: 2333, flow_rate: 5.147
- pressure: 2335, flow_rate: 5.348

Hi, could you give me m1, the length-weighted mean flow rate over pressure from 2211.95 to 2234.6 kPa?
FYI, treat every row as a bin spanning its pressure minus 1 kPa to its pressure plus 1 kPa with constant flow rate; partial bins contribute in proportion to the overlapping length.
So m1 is 5.82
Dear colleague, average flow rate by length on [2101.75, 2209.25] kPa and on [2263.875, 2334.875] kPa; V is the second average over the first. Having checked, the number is 0.88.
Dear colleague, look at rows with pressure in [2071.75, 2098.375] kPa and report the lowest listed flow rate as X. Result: 6.139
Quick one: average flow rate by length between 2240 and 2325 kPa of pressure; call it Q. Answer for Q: 5.7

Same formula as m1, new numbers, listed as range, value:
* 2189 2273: 6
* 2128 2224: 6.14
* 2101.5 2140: 6.61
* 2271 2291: 5.71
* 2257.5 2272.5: 5.92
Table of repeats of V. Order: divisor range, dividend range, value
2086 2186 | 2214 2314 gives 0.91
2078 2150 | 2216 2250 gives 0.91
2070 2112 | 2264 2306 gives 0.87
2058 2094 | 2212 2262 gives 0.95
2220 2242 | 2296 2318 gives 0.93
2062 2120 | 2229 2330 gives 0.88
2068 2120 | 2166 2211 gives 0.94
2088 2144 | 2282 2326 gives 0.83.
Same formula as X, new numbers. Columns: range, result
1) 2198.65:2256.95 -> 5.646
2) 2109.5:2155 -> 5.97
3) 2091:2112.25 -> 6.454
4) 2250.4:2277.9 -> 5.701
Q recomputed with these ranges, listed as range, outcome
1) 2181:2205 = 6.15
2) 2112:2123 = 6.6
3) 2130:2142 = 6.56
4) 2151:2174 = 6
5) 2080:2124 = 6.55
